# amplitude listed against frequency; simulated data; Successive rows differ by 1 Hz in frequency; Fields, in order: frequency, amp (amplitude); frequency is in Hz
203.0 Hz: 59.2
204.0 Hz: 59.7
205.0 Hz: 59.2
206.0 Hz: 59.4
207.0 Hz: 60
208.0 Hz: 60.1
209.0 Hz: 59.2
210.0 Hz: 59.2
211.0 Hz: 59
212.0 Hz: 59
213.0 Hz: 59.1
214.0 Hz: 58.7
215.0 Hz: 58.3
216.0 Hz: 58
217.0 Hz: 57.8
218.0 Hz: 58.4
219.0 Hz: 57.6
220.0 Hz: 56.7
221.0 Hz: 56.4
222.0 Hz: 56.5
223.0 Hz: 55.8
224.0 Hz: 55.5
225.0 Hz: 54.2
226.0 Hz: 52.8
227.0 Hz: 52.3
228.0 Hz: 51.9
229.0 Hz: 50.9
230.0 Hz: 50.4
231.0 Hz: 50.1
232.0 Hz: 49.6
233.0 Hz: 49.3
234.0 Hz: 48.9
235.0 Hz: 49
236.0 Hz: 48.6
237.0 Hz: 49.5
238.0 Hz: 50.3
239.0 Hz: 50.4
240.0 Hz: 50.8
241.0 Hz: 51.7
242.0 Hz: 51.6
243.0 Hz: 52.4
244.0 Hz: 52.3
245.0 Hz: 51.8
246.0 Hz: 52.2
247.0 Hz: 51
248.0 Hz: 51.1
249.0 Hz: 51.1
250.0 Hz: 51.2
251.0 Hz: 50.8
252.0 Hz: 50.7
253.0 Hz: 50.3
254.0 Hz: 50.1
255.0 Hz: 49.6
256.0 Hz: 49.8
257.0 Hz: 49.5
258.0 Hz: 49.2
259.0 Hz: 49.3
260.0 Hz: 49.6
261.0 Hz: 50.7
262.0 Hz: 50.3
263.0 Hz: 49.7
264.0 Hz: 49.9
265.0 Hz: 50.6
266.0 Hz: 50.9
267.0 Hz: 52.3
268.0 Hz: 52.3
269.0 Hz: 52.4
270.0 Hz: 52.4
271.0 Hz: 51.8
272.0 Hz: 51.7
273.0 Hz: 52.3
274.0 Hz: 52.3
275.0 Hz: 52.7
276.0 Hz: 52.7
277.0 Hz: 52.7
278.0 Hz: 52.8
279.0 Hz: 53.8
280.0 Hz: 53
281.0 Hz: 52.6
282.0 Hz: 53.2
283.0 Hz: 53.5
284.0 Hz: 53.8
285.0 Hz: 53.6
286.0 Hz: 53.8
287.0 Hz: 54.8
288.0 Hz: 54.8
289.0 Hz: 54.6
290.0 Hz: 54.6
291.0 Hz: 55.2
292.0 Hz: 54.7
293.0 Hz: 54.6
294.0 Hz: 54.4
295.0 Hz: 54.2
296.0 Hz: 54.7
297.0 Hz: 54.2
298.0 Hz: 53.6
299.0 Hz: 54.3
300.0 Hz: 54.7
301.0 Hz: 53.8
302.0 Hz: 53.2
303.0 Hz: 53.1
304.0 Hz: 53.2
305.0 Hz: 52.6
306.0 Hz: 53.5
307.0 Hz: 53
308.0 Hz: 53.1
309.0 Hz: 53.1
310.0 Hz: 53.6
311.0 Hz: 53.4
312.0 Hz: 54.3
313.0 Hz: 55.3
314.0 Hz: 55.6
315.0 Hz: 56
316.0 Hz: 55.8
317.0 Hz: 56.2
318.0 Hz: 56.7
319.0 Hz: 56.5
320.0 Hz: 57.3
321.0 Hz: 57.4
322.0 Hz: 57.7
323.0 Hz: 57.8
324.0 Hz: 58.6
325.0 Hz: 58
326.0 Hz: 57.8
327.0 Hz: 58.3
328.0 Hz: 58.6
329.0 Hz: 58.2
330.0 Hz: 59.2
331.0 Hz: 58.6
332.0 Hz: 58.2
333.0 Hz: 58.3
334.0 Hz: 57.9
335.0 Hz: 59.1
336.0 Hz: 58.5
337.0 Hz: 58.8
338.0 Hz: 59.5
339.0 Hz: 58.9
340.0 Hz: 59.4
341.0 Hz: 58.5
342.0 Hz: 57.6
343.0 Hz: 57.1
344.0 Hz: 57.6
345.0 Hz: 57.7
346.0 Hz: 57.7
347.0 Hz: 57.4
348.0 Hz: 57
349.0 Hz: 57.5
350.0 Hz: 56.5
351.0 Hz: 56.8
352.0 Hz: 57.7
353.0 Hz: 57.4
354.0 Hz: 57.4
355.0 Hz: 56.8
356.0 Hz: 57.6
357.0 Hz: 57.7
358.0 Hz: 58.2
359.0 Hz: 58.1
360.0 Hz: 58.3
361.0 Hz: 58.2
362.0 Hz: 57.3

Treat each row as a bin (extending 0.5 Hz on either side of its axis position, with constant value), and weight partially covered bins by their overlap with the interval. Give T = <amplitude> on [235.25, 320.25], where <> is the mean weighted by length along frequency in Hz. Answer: 52.6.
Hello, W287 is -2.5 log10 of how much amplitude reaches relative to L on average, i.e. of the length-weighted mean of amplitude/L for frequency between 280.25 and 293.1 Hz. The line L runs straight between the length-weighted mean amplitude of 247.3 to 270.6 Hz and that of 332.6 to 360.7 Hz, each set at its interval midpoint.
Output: -0.02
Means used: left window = 50.6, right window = 57.9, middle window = 54.1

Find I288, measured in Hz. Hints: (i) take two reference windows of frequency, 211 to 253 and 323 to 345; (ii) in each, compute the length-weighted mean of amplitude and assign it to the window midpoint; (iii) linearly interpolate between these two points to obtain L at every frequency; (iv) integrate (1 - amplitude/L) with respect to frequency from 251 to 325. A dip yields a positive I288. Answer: 3.6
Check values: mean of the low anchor 53.1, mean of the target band 53.3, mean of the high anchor 58.4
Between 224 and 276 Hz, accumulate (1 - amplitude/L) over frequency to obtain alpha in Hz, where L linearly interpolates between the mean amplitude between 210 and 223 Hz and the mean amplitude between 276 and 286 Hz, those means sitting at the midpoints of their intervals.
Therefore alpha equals 4.2 Hz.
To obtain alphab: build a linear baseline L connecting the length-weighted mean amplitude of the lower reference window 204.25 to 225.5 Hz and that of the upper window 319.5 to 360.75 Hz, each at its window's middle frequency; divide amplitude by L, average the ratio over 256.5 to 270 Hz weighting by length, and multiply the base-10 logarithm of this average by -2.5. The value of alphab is 0.15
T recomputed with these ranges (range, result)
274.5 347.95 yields 55.7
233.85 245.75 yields 50.7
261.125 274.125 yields 51.4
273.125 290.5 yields 53.5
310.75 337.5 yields 57.4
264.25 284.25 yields 52.4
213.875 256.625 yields 52.4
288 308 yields 54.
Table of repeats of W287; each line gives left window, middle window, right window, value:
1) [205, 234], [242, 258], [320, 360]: 0.11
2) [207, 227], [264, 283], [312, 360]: 0.10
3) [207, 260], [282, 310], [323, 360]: 0.04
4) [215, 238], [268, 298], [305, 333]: 0.03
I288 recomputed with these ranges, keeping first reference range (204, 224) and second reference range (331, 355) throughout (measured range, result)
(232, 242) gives 1.4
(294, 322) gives 1.7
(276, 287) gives 0.9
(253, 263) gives 1.4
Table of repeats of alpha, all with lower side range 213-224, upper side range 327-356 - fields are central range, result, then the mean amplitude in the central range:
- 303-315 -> 0.8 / 53.8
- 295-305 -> 0.7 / 53.8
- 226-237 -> 1.4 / 50.2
